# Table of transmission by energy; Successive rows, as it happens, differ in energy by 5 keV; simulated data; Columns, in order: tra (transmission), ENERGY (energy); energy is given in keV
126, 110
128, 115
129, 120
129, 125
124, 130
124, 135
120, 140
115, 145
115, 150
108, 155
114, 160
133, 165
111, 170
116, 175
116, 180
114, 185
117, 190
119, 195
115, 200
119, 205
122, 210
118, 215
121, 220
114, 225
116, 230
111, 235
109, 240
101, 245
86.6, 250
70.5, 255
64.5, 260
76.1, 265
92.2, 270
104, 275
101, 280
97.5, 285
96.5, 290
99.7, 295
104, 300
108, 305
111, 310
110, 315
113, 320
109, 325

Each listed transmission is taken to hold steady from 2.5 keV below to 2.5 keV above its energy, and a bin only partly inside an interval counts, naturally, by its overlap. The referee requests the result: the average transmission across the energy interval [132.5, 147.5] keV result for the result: 120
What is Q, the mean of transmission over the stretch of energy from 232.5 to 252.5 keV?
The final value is 102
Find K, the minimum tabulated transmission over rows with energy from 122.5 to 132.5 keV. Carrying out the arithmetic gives 124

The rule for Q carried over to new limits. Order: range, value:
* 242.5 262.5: 80.7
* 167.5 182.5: 114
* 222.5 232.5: 115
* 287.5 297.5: 98.1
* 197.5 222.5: 119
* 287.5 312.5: 104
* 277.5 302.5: 99.7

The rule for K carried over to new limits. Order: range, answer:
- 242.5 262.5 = 64.5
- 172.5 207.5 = 114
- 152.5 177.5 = 108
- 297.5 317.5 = 104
